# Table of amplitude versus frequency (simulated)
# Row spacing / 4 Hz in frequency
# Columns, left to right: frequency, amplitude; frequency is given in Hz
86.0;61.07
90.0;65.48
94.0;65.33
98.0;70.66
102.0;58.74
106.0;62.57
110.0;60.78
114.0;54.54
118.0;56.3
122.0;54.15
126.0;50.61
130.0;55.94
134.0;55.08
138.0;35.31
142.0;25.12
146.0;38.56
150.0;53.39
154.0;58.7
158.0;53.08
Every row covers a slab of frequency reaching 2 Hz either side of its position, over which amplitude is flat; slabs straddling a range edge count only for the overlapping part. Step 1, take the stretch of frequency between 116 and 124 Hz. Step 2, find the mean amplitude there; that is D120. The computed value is 55.2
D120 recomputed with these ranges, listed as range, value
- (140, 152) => 39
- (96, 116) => 61.5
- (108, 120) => 57.2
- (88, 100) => 67.2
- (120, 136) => 53.9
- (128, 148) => 42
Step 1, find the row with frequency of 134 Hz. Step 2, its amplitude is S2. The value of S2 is 55.08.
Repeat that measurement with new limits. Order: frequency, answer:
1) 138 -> 35.31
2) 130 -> 55.94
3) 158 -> 53.08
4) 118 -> 56.3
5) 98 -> 70.66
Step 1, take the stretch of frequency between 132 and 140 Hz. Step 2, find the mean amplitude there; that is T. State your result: 45.2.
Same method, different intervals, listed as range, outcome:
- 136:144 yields 30.2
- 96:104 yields 64.7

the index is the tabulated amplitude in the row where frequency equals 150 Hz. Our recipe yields 53.39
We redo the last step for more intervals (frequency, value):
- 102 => 58.74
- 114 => 54.54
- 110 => 60.78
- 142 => 25.12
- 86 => 61.07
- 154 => 58.7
